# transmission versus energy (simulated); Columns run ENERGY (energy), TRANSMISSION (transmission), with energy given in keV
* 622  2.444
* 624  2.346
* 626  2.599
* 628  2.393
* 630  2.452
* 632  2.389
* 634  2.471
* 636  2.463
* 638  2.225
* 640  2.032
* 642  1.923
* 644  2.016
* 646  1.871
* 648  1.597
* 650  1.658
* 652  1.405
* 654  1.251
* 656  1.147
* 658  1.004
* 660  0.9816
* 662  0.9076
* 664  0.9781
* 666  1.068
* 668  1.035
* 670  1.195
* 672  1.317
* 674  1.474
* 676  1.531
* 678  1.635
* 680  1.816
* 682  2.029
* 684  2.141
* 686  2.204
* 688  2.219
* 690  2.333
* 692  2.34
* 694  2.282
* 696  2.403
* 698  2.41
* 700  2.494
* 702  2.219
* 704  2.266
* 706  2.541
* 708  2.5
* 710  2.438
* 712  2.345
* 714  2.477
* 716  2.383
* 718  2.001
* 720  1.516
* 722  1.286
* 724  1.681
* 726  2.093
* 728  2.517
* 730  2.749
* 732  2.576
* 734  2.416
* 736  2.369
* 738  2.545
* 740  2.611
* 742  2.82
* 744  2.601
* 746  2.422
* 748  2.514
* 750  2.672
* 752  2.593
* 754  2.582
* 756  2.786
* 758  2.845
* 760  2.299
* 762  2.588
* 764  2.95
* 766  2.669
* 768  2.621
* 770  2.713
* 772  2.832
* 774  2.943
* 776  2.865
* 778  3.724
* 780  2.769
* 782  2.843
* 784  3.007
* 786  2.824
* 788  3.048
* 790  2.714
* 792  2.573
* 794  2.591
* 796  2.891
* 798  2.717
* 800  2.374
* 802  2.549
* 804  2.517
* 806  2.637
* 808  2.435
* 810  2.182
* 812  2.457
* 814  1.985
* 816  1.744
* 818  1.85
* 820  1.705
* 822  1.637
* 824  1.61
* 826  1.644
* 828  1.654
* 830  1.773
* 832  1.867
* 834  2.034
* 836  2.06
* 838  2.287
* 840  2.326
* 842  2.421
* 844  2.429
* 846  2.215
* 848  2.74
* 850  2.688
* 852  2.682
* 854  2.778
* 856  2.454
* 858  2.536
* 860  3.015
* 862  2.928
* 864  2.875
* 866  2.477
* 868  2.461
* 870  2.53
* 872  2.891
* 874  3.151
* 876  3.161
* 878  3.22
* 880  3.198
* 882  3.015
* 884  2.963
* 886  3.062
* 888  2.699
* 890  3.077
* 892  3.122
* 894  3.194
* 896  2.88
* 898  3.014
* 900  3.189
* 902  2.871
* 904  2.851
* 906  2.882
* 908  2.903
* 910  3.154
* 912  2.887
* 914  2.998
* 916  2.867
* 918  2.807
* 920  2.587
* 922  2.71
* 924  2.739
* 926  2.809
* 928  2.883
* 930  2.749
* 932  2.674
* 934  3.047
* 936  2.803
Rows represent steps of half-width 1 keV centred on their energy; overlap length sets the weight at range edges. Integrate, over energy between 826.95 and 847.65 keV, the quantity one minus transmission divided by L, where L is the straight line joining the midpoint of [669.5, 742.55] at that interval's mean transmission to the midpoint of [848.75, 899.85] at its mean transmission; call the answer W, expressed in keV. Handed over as 4.6 keV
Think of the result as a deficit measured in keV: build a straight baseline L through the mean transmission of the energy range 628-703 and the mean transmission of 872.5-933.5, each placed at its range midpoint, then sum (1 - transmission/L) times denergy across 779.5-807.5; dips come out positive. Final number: -3.4 keV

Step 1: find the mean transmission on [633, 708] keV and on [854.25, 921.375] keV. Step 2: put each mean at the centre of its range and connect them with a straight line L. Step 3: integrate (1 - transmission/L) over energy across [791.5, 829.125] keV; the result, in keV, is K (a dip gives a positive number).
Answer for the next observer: 4.7 keV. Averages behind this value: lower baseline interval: 1.82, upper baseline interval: 2.9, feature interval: 2.19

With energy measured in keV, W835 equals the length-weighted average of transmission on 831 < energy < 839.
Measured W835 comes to 2.06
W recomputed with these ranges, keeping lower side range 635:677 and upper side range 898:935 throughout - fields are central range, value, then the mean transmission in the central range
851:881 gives -2.5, 2.82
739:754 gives -4.9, 2.6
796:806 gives -1.5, 2.58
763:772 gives -2.9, 2.75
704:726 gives -4.1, 2.12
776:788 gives -4.8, 3.02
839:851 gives 0.1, 2.47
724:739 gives -4.2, 2.41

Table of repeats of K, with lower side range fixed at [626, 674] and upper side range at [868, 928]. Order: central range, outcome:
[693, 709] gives -3.9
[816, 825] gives 2.9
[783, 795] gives -2.1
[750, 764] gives -2.7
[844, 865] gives 0.3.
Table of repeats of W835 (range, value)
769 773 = 2.77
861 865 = 2.9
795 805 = 2.61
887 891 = 2.89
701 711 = 2.39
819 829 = 1.65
